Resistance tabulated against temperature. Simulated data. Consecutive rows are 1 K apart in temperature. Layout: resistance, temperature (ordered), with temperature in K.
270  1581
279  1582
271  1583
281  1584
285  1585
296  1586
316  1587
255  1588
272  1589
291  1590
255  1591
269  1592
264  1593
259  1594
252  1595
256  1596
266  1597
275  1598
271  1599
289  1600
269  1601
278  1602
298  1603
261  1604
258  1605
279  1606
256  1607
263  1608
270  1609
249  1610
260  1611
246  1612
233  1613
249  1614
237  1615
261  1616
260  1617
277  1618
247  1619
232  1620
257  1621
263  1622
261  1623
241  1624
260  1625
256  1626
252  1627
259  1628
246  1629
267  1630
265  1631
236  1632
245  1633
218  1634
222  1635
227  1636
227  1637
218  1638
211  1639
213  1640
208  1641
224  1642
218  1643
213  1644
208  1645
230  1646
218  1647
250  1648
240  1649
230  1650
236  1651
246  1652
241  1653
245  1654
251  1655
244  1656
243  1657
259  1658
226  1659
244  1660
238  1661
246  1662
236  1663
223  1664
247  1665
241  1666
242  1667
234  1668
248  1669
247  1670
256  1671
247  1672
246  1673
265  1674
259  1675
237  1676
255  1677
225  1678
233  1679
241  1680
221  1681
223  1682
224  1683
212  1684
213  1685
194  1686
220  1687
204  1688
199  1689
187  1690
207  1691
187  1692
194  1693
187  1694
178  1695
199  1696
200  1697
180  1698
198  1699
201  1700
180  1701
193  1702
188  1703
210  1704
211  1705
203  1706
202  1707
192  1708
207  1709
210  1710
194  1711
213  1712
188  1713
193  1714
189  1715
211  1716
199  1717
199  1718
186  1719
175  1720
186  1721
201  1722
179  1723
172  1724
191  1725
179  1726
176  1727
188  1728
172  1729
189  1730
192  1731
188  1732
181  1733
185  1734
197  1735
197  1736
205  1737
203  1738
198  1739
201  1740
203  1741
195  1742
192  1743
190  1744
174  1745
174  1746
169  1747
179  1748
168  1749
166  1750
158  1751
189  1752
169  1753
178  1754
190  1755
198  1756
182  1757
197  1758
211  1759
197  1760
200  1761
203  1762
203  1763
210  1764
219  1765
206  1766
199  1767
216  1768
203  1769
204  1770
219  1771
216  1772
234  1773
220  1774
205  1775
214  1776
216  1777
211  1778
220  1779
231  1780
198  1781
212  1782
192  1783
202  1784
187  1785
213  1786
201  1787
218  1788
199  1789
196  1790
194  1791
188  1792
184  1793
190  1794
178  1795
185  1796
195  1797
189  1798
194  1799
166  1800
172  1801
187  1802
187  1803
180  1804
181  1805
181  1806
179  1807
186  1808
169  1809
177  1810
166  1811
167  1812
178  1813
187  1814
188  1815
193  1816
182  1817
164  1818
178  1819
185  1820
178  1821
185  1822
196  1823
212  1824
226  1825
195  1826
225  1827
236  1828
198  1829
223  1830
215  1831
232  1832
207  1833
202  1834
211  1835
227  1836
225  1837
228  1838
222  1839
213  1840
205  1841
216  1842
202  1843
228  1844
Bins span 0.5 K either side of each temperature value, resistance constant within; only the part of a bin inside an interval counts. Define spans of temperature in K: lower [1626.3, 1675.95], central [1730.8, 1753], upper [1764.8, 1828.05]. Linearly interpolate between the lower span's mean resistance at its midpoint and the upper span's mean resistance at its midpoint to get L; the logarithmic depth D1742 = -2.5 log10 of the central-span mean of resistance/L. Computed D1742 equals 0.140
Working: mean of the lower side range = 238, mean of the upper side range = 196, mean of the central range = 186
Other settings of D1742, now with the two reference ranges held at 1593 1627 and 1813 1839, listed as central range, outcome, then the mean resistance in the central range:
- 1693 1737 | 0.21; 192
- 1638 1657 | 0.10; 229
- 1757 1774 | 0.06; 208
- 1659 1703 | 0.10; 221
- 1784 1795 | 0.09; 196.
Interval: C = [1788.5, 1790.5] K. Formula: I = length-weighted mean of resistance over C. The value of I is 198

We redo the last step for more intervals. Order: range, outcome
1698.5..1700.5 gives 200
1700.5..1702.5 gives 186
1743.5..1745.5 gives 182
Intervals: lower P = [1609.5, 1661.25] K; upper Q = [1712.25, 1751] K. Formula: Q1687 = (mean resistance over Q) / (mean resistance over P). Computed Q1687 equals 0.78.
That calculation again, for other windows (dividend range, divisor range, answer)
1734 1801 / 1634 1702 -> 0.88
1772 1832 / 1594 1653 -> 0.79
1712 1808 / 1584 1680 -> 0.78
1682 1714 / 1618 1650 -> 0.84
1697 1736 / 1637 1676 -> 0.81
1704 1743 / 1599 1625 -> 0.74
